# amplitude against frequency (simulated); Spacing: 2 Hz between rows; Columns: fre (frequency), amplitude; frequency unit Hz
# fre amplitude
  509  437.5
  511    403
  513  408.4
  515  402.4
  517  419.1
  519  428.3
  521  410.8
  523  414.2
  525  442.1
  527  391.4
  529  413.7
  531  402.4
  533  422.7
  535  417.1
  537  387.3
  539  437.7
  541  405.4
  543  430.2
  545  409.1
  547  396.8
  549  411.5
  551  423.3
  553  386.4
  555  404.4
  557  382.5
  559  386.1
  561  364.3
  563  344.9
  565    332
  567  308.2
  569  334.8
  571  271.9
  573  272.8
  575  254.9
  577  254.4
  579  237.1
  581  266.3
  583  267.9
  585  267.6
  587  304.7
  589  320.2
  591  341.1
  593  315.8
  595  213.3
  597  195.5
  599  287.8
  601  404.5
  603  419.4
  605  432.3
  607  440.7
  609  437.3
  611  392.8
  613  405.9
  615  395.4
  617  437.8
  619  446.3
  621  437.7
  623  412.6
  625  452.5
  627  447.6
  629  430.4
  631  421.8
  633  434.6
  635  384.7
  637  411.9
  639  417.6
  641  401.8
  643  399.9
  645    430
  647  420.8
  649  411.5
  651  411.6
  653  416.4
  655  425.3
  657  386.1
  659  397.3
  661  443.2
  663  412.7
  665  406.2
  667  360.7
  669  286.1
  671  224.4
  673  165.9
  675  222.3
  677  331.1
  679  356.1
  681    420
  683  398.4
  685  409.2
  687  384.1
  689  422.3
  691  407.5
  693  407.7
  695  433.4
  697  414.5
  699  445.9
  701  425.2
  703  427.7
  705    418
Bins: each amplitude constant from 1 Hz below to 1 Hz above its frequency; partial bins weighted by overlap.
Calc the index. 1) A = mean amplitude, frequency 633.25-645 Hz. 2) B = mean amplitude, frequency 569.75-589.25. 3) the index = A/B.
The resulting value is 1.5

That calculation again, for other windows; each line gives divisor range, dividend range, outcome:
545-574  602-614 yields 1.17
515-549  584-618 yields 0.85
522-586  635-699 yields 1.06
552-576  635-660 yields 1.22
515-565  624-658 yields 1.03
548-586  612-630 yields 1.32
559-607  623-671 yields 1.31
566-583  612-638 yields 1.55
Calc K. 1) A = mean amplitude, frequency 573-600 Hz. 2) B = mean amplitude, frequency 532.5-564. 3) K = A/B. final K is 0.7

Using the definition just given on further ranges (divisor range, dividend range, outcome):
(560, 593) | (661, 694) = 1.19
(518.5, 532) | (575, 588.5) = 0.65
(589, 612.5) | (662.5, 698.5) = 1.02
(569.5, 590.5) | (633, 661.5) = 1.50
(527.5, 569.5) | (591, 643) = 1.01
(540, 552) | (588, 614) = 0.86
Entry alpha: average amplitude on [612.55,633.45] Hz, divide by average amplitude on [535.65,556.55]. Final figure 1.05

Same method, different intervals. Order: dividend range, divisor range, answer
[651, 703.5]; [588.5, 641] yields 0.97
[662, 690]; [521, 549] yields 0.83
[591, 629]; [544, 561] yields 0.97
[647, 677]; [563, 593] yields 1.22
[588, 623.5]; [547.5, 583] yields 1.13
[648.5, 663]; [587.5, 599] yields 1.48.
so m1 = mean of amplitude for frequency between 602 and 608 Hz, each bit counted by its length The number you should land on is 431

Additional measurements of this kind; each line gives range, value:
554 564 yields 376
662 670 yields 366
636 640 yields 415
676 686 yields 383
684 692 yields 406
